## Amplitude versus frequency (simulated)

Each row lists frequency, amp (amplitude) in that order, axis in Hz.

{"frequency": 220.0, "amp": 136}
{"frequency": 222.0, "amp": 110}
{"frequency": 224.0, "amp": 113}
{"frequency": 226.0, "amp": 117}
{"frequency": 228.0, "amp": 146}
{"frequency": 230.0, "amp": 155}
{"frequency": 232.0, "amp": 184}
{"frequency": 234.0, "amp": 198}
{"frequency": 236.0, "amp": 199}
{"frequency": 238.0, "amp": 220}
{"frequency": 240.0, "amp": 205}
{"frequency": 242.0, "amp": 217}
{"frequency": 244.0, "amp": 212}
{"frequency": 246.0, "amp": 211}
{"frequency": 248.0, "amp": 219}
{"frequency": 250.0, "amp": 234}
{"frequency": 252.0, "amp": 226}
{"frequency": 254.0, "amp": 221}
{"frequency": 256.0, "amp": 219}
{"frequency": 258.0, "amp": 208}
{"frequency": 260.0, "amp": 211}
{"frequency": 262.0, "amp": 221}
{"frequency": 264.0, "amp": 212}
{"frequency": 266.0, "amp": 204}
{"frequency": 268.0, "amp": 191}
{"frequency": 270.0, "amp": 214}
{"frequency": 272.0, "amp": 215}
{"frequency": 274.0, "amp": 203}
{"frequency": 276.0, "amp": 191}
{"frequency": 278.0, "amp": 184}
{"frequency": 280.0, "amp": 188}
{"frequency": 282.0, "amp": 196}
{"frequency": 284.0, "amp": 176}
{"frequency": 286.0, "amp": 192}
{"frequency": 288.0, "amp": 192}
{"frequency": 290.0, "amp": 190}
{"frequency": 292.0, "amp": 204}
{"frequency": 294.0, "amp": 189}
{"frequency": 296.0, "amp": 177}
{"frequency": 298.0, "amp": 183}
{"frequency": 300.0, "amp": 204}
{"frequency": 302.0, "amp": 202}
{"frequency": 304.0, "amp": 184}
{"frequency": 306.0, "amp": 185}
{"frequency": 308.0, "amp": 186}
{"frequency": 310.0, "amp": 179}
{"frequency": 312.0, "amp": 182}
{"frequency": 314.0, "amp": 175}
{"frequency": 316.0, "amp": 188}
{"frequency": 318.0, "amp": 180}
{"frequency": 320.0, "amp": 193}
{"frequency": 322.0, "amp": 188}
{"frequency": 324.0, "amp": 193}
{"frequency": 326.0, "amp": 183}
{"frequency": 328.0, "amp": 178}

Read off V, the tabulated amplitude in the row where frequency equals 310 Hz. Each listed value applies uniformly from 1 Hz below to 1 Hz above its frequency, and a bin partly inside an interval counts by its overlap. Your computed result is 179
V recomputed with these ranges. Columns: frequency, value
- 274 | 203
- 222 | 110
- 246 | 211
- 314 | 175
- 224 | 113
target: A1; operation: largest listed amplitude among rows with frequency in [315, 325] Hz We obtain 193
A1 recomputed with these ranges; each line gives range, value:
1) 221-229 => 146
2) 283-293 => 204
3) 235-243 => 220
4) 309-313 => 182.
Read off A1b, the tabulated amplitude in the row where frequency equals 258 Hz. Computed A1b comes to 208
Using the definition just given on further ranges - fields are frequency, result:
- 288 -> 192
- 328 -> 178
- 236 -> 199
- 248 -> 219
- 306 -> 185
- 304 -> 184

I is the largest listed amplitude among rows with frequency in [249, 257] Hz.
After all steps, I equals 234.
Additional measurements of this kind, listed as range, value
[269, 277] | 215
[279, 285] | 196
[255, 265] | 221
